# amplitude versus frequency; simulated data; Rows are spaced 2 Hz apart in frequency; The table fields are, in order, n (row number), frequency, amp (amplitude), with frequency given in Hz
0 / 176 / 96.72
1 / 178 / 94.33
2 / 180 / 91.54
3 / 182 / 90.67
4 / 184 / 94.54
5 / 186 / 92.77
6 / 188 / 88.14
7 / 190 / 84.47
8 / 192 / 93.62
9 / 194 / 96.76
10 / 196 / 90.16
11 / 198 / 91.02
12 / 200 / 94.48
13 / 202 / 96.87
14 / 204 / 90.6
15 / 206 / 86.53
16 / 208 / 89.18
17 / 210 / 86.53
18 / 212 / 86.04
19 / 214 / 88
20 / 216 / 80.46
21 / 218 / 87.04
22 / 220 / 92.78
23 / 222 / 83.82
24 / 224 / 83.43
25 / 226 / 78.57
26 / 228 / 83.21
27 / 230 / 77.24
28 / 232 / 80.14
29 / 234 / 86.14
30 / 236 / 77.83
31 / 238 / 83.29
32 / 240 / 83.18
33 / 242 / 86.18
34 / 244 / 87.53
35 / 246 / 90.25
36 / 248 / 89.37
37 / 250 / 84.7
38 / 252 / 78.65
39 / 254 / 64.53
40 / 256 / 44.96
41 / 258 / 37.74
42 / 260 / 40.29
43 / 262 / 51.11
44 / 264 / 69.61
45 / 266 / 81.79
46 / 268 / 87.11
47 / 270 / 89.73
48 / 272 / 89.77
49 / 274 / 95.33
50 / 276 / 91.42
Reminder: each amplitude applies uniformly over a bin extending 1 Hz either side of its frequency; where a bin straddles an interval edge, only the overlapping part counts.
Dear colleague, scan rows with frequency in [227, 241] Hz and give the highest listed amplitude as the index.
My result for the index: 86.14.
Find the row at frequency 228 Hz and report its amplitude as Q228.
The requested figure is 83.21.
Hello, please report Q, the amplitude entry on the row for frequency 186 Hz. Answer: 92.77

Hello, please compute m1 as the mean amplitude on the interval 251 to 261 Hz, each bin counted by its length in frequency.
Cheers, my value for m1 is 53.2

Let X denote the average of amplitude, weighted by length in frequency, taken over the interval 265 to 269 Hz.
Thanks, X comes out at 84.5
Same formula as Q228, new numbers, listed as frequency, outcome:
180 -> 91.54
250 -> 84.7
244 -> 87.53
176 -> 96.72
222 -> 83.82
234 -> 86.14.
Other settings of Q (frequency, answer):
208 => 89.18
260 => 40.29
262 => 51.11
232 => 80.14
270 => 89.73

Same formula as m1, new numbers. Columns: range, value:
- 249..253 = 81.7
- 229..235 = 81.2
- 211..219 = 85.4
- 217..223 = 87.9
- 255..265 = 48.7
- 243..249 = 89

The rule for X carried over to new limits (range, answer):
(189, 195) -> 91.6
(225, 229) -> 80.9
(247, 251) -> 87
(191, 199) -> 92.9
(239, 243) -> 84.7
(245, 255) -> 81.5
